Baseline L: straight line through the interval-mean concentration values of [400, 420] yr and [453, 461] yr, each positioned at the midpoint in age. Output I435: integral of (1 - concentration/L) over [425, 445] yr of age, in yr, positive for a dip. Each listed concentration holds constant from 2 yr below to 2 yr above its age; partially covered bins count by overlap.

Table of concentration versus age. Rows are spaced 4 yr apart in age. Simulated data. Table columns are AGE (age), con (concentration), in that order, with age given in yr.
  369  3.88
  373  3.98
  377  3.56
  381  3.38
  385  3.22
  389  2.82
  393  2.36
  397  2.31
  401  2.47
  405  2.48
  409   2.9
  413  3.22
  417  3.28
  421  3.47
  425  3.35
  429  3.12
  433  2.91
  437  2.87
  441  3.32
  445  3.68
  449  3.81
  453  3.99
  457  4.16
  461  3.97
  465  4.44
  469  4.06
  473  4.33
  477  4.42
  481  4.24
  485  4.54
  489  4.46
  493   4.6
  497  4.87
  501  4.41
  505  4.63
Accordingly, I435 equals 2.2 yr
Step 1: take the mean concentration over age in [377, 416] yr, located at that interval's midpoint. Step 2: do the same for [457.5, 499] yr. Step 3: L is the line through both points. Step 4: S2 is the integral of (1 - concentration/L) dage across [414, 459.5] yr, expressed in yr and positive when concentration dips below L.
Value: 1.9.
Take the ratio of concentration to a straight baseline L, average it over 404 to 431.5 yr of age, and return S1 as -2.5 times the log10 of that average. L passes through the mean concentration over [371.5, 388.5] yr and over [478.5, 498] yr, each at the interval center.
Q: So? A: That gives 0.22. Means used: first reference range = 3.46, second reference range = 4.52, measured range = 3.14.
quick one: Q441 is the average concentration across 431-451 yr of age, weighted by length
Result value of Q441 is 3.32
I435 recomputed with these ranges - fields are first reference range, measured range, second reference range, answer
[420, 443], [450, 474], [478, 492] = -1.6 yr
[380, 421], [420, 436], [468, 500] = 1.0 yr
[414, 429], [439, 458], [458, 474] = 0.4 yr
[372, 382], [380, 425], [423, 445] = 6.6 yr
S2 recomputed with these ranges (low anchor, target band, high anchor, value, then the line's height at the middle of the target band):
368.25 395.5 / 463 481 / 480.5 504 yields 0.0 yr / 4.31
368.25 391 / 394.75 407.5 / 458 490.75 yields 4.2 yr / 3.64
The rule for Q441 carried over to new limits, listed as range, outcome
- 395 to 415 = 2.68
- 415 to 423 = 3.38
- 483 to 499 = 4.62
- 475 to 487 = 4.4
